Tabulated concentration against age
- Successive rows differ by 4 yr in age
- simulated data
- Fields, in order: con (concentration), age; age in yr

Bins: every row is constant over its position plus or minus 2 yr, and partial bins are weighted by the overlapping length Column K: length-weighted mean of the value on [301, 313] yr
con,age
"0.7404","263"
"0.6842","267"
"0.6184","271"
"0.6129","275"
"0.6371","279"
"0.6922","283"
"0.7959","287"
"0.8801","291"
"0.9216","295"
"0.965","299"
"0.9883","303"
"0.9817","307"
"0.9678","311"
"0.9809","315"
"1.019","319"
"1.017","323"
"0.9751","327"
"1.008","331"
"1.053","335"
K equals 0.979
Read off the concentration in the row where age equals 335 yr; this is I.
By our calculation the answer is 1.053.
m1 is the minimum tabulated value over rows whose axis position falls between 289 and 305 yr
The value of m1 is 0.8801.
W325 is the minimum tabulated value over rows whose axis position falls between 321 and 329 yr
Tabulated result 0.9751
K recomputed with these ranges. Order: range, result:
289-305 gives 0.939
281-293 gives 0.789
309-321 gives 0.989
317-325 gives 1.02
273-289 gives 0.685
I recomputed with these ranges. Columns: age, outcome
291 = 0.8801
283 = 0.6922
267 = 0.6842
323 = 1.017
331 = 1.008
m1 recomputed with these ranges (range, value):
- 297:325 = 0.965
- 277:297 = 0.6371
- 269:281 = 0.6129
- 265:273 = 0.6184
